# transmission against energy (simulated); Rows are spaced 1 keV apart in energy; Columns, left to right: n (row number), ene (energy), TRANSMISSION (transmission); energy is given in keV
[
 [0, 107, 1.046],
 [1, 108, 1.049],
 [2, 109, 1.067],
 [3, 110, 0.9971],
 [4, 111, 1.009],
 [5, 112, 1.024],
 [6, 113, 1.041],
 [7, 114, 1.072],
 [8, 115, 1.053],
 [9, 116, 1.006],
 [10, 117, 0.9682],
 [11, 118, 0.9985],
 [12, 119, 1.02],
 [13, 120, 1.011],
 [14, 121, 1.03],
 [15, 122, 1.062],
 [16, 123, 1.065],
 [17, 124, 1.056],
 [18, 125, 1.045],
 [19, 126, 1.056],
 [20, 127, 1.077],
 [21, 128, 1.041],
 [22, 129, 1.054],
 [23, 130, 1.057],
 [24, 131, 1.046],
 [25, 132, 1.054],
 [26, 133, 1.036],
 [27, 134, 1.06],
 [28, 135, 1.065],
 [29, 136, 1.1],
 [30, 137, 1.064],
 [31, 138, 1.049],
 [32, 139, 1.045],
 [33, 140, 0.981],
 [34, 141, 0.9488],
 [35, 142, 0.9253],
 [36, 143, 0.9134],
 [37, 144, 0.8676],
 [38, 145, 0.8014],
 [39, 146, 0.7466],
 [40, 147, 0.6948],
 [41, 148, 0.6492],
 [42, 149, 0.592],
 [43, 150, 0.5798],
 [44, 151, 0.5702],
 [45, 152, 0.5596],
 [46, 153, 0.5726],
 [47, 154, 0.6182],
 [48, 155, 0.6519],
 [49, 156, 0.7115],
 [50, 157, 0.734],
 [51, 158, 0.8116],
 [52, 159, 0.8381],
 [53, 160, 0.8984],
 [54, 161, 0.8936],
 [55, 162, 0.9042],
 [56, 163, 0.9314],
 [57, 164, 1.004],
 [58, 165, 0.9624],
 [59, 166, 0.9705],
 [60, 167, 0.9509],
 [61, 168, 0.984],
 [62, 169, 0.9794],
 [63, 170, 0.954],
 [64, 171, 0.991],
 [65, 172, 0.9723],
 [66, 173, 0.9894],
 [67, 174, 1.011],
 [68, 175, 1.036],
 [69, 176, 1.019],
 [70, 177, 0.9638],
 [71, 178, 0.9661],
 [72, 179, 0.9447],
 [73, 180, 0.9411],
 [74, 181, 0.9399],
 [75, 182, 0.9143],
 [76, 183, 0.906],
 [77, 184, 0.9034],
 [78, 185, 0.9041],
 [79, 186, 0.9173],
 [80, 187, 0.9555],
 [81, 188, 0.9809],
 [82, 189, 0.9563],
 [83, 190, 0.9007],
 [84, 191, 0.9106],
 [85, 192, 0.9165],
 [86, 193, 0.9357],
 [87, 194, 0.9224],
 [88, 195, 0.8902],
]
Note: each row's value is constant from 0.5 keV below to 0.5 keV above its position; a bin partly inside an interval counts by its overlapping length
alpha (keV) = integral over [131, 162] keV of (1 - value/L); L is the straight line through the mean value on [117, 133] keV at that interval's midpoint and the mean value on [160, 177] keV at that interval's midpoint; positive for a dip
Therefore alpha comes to 5.2 keV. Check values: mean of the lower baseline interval 1.04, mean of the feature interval 0.839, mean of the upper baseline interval 0.97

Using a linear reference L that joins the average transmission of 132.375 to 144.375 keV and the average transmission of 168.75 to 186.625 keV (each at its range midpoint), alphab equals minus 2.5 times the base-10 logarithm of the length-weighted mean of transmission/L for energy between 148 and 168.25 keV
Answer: 0.25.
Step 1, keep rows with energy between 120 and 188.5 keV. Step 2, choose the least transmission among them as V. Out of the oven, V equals 0.5596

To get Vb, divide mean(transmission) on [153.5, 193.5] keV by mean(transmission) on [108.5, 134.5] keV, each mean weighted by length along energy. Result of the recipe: 0.88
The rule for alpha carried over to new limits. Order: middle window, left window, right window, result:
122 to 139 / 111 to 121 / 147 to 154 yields -4.44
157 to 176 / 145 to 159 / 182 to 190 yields -4.09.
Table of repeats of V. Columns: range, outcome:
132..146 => 0.7466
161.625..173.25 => 0.9042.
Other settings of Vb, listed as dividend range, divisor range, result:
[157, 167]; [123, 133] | 0.86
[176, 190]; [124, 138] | 0.89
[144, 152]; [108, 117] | 0.65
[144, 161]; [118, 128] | 0.67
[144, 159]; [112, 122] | 0.66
